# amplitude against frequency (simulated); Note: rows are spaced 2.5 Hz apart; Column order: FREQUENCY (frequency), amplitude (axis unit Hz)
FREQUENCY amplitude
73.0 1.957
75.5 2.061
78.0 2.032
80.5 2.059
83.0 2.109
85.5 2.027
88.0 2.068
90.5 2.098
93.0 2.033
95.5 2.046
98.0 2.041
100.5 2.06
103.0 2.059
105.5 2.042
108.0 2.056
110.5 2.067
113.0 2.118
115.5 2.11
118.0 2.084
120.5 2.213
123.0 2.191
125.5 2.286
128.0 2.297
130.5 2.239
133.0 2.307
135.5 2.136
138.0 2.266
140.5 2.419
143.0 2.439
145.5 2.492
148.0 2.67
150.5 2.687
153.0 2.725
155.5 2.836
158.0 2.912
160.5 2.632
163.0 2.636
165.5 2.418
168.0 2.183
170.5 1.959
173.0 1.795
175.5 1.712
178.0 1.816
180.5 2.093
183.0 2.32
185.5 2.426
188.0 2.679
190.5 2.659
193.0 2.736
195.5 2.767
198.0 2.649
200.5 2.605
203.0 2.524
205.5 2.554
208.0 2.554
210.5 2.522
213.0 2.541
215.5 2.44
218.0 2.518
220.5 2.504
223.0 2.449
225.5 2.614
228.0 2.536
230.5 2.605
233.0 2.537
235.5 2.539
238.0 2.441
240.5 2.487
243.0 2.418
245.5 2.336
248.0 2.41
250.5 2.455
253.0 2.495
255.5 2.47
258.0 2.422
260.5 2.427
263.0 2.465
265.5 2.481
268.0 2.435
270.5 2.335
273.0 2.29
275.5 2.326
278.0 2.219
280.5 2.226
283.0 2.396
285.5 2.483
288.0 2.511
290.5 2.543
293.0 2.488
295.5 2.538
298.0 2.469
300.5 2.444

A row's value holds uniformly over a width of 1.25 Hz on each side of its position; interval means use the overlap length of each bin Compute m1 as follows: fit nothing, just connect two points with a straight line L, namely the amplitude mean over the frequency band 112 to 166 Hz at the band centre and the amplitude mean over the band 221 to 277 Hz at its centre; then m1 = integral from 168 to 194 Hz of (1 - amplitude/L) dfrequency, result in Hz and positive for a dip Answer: 2.3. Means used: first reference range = 2.42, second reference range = 2.45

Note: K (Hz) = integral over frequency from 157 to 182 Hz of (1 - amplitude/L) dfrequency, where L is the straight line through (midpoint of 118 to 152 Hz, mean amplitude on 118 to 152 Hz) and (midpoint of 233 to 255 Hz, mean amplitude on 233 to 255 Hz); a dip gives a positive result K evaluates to 1.8 Hz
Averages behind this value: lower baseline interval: 2.35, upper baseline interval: 2.45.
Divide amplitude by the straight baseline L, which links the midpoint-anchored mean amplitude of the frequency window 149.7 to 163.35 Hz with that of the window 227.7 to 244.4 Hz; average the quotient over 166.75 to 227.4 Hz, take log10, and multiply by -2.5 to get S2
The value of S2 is 0.09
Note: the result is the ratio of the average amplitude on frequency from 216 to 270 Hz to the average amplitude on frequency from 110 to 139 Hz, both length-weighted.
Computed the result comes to 1.1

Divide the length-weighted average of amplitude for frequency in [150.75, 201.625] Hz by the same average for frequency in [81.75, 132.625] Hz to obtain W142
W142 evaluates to 1.1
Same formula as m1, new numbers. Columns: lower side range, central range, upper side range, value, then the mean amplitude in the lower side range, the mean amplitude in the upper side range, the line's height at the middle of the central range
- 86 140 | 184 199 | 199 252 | -1.59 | 2.14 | 2.5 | 2.39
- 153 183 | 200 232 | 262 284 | -2.97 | 2.29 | 2.35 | 2.32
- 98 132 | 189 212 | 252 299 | -3.32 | 2.14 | 2.42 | 2.29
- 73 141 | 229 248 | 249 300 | -0.94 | 2.12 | 2.42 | 2.36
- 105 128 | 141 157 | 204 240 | -2.65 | 2.14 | 2.52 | 2.26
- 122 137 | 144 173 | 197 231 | -2.25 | 2.24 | 2.54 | 2.35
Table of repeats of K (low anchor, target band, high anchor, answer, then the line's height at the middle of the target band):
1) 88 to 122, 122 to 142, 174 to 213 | -0.7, 2.19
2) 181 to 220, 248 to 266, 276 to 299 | 0.1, 2.47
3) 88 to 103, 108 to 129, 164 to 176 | -1.1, 2.05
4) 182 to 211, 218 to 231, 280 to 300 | 0.1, 2.55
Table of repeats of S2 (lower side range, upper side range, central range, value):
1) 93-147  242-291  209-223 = -0.08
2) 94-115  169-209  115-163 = -0.11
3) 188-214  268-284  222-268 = -0.02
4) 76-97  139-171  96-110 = 0.06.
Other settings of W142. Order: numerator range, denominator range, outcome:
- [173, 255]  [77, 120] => 1.19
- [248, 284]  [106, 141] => 1.09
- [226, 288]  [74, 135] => 1.15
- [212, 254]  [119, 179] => 1.06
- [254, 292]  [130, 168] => 0.96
